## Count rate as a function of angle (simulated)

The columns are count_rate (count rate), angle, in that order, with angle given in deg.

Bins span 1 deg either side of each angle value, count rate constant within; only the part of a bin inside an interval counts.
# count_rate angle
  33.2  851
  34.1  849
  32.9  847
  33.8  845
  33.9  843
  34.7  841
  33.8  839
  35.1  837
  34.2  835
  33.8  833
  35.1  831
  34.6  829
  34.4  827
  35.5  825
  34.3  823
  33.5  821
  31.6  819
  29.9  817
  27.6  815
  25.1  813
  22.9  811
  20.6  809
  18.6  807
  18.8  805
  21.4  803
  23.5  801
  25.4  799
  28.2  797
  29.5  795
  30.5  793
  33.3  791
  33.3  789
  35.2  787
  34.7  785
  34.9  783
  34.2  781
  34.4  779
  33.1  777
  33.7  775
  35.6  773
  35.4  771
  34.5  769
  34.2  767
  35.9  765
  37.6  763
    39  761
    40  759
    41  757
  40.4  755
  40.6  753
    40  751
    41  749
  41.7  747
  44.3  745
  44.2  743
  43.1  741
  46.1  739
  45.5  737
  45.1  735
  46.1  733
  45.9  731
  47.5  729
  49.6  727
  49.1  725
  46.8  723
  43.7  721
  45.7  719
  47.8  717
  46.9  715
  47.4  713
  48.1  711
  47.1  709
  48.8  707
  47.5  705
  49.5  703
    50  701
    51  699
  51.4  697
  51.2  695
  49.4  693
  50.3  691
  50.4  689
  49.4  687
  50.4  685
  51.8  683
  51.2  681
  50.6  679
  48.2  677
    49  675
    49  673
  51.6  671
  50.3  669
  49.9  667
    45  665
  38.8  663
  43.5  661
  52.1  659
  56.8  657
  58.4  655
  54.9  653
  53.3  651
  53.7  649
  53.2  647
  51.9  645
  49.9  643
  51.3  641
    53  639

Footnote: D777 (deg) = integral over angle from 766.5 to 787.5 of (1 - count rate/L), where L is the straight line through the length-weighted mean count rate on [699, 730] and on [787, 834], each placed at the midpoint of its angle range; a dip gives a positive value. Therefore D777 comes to 0.5 deg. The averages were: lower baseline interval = 47.8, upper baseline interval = 28.9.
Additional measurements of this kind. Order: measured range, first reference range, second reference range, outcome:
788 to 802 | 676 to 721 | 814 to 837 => 3.02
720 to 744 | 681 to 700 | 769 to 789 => -1.67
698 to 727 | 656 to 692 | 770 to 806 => -3.23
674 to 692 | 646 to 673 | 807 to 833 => -0.90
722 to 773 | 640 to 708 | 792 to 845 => -2.75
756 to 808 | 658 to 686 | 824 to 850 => 9.43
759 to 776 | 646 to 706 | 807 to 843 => 1.18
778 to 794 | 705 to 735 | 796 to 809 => -3.75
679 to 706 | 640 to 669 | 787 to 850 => -2.46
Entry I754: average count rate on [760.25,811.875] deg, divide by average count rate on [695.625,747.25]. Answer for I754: 0.7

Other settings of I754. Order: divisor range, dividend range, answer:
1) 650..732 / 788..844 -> 0.60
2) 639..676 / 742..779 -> 0.76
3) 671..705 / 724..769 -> 0.85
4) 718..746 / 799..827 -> 0.58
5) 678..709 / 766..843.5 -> 0.62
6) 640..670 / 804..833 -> 0.57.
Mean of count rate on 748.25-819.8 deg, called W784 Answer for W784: 32.1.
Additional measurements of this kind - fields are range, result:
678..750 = 47.7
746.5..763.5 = 40.2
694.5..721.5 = 48.3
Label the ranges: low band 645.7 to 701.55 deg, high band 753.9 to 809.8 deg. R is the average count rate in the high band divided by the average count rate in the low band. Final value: 0.6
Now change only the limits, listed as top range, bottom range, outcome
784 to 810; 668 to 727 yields 0.55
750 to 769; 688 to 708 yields 0.77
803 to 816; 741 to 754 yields 0.53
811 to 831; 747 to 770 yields 0.82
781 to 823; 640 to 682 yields 0.56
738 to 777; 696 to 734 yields 0.82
